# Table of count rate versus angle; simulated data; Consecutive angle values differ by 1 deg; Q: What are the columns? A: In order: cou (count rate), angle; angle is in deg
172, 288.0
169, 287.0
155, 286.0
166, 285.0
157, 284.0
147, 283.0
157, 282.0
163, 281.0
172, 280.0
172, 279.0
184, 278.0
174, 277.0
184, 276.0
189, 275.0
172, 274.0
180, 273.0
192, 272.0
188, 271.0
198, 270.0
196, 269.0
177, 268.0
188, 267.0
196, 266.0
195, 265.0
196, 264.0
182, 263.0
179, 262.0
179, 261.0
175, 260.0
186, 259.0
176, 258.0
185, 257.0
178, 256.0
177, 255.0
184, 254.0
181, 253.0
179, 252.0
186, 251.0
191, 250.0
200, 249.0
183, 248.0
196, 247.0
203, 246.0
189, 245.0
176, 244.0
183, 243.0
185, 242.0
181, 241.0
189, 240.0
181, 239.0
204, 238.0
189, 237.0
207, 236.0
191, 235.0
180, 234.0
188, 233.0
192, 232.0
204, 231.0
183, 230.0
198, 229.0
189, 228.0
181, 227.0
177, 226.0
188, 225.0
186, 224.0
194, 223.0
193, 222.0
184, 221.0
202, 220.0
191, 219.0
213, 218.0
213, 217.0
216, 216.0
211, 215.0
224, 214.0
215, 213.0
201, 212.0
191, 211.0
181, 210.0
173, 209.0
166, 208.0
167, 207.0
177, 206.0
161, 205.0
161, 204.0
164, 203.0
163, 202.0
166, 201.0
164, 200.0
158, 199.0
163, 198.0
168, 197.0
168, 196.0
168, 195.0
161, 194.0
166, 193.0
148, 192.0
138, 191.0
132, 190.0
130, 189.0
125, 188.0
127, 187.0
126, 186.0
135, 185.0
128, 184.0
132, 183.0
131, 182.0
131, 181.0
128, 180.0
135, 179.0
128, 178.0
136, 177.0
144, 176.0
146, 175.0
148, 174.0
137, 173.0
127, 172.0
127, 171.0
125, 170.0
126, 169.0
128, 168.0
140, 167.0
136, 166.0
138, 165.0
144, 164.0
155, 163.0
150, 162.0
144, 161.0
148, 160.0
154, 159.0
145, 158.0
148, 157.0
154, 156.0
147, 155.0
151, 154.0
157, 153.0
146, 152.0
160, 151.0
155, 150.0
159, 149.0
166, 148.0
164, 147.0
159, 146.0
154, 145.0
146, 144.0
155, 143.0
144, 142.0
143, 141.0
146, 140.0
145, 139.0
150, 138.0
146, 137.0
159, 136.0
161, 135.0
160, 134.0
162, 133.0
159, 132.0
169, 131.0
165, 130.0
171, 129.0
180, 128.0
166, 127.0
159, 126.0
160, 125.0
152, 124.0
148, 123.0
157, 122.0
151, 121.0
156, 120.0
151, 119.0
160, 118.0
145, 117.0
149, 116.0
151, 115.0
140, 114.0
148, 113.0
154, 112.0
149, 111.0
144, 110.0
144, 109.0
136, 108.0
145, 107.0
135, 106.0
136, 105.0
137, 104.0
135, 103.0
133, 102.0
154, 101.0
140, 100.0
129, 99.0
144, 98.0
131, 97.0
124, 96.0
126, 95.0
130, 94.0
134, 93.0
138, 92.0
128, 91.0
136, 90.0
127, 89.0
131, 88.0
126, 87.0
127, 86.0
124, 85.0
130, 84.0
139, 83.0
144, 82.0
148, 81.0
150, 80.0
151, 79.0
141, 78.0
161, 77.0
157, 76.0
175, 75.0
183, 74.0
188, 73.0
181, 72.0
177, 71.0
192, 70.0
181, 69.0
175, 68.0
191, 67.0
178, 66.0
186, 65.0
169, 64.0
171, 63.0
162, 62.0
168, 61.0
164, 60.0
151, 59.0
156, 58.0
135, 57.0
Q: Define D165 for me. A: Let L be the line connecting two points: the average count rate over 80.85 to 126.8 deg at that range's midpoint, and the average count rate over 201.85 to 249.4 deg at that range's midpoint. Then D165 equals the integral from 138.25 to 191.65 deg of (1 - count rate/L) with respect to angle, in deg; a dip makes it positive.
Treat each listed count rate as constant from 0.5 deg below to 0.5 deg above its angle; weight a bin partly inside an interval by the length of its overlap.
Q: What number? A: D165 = 7.4 deg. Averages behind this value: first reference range 141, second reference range 189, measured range 142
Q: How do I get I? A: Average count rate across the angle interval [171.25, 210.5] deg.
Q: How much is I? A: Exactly 149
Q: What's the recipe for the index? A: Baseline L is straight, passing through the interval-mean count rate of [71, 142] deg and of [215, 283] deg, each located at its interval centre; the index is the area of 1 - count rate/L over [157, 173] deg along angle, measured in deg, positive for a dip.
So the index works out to 2.41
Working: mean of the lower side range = 148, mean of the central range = 139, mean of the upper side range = 187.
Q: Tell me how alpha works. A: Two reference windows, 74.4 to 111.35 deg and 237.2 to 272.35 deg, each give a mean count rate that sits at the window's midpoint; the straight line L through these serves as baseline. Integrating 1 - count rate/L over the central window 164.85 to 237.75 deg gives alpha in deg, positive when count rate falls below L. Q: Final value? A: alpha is 2.8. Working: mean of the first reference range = 139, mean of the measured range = 165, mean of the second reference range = 187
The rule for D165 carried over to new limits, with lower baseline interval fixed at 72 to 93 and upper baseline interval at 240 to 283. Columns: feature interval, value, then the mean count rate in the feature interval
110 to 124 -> 0.23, 150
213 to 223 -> -1.79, 205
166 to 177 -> 1.97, 135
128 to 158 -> 0.55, 155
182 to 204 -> 2.61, 149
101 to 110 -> 0.70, 139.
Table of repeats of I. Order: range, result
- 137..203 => 146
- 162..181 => 136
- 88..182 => 146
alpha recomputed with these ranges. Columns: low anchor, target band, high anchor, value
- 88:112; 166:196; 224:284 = 4.63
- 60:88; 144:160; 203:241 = 2.04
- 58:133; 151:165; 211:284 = 1.46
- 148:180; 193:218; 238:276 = -2.62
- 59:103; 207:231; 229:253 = -1.25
